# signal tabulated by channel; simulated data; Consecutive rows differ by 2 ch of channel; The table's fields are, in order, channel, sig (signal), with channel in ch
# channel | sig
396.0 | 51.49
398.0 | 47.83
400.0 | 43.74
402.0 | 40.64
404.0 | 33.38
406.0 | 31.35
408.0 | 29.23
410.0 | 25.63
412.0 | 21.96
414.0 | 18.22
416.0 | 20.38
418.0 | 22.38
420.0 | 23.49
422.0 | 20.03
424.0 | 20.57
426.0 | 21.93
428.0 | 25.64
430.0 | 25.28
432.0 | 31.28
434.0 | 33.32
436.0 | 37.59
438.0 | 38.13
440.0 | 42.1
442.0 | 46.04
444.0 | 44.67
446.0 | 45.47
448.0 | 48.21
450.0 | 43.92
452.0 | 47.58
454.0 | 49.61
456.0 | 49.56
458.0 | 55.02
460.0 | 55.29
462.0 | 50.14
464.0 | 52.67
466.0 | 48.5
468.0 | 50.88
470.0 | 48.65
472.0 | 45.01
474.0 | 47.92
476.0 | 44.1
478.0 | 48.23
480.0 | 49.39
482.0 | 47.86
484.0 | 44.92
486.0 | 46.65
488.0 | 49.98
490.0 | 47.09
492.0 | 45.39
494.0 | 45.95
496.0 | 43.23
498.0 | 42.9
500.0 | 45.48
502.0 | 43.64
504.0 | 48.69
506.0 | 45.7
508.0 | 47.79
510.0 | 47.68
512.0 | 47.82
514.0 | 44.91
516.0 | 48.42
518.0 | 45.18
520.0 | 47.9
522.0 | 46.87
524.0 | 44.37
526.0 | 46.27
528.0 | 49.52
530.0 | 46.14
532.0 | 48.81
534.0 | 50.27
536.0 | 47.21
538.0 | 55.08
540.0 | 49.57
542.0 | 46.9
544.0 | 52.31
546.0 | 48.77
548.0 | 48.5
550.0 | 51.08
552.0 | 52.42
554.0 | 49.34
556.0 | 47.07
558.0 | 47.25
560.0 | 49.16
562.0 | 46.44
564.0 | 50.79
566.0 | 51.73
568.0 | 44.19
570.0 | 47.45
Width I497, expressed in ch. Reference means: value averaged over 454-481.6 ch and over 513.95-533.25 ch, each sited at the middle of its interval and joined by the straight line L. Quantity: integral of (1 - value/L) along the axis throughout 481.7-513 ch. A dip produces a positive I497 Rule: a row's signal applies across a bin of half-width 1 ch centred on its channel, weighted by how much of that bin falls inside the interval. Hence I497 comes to 1.26 ch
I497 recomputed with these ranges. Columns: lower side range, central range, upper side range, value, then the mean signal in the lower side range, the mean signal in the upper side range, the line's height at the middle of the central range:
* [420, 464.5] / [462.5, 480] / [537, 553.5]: -2.3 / 39.7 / 50.5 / 42.7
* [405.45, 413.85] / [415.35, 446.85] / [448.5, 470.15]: 5.0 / 25.9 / 50.2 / 36.4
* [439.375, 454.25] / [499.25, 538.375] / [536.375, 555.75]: 1.4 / 45.9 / 50.2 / 49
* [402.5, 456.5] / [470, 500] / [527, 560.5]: -4.0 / 33.1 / 49.4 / 41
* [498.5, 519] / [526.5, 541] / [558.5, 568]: -0.6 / 46.4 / 48.8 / 47.5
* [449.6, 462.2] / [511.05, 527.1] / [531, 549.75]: 1.1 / 50.5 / 49.8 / 49.9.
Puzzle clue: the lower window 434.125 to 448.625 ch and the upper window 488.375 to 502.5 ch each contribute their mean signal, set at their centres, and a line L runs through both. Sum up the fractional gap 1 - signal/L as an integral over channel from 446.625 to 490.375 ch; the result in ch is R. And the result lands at -4.93 ch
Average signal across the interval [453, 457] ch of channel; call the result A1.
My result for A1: 49.6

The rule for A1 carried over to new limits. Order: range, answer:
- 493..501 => 44.4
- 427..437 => 30.6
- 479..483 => 48.6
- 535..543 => 49.7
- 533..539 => 50.9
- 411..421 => 21.3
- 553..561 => 48.2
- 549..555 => 50.9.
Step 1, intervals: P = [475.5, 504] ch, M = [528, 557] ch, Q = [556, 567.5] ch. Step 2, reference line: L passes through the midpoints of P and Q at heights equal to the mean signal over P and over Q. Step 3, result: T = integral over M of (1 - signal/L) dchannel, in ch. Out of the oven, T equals -0.9 ch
